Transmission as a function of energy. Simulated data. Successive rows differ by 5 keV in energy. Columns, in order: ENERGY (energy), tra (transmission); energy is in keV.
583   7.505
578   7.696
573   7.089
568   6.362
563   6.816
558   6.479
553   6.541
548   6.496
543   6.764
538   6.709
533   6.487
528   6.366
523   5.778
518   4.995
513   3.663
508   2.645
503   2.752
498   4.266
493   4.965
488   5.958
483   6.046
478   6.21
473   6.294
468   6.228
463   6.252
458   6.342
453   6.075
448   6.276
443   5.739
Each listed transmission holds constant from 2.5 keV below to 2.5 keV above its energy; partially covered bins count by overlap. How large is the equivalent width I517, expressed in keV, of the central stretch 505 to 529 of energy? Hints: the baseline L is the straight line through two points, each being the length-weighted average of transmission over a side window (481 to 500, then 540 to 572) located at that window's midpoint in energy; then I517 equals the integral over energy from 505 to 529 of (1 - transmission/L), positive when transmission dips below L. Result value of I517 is 5.4 keV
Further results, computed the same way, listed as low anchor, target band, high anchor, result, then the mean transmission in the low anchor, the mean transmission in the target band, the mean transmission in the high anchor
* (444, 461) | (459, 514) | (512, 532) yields 7.0 keV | 6.19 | 5.1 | 5.41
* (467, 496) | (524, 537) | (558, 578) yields 0.1 keV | 5.91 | 6.38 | 6.84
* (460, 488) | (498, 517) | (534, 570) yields 9.0 keV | 6.19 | 3.34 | 6.59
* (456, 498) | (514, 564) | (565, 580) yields 3.0 keV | 5.93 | 6.25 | 7.02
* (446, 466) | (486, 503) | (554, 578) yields 4.6 keV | 6.24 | 4.7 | 6.78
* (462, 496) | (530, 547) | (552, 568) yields -0.6 keV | 5.96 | 6.63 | 6.58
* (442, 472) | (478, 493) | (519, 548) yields 0.9 keV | 6.18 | 5.86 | 6.35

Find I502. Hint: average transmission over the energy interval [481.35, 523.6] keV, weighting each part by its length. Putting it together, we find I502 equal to 4.48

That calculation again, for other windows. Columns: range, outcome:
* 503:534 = 4.74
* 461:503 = 5.59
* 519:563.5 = 6.43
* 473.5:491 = 6.07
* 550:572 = 6.59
